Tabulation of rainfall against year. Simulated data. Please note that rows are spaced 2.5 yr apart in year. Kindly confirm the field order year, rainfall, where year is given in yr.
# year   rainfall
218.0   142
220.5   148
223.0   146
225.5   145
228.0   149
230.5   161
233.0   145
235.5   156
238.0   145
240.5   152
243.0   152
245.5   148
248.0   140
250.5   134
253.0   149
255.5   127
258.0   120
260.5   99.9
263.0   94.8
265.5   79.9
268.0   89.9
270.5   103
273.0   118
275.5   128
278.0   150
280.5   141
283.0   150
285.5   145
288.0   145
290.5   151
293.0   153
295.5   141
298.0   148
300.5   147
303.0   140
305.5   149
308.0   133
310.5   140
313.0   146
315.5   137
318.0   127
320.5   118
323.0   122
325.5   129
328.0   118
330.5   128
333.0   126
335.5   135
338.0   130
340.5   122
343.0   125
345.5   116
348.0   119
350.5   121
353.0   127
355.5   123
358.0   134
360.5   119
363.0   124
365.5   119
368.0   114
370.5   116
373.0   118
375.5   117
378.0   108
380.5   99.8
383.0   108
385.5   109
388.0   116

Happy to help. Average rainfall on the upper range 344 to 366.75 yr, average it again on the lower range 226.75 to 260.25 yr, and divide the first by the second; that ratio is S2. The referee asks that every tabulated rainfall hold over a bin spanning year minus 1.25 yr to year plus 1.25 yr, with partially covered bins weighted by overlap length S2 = 0.9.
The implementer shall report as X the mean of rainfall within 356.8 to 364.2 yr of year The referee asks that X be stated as 126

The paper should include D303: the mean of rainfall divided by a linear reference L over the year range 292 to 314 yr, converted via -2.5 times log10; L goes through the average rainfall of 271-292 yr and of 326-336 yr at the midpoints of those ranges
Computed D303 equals -0.08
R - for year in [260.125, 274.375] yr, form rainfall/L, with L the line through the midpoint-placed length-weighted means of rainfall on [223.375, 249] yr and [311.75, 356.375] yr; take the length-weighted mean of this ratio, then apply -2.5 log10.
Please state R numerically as 0.405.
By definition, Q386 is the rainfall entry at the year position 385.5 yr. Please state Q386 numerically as 109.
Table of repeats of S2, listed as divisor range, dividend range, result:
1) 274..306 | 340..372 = 0.84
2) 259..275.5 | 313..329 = 1.27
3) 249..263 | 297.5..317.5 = 1.15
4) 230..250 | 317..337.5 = 0.84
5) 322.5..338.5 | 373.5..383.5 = 0.86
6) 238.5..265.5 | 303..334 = 1.01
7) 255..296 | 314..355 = 1.00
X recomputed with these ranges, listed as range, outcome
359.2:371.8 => 118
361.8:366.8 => 121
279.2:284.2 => 146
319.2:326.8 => 123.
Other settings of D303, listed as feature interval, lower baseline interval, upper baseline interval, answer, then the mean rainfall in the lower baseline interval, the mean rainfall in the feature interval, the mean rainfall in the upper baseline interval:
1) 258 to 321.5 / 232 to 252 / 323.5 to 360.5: 0.04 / 147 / 131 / 125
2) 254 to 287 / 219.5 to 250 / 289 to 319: 0.21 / 149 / 119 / 143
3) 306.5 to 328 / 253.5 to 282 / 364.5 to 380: -0.14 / 115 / 131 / 115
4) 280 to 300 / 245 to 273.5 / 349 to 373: -0.24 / 116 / 147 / 122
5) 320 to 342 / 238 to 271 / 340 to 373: -0.03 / 124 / 126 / 121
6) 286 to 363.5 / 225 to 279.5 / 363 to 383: -0.10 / 131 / 132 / 113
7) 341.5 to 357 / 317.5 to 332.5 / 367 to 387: -0.04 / 124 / 122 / 111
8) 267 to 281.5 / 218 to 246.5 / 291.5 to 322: 0.18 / 149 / 122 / 140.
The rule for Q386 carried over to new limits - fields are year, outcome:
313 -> 146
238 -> 145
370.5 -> 116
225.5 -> 145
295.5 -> 141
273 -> 118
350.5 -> 121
